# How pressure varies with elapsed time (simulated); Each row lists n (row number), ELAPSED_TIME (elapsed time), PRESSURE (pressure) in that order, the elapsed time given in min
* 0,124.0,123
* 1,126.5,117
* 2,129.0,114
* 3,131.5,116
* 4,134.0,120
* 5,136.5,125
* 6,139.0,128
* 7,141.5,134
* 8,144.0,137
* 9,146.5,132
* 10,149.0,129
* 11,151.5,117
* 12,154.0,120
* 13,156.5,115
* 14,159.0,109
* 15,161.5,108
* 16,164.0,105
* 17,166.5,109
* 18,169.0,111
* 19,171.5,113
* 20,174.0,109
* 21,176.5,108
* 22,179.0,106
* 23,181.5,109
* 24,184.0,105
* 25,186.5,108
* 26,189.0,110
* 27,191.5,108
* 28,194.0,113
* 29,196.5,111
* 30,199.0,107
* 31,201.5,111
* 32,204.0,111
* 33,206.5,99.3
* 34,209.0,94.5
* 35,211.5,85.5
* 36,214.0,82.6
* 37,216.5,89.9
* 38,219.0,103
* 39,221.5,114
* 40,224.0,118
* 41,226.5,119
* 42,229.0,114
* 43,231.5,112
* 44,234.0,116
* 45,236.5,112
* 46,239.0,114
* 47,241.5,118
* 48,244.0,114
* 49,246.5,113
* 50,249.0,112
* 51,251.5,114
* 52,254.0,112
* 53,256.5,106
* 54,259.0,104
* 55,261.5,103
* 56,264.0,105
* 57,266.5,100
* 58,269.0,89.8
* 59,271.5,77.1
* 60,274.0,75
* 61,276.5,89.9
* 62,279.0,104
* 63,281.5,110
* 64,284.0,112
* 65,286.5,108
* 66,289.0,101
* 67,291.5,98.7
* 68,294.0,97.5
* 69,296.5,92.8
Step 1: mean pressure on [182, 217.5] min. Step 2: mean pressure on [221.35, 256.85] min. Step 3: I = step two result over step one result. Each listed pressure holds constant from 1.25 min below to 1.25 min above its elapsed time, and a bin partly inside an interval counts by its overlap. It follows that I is 1.1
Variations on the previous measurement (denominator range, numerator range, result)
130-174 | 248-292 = 0.85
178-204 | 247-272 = 0.95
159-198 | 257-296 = 0.90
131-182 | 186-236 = 0.91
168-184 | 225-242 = 1.05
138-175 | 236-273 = 0.89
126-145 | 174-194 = 0.87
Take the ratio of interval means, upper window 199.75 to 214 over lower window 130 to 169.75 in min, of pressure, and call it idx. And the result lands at 0.8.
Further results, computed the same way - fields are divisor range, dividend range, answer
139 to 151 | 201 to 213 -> 0.75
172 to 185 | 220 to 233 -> 1.07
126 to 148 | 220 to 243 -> 0.92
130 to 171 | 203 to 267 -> 0.90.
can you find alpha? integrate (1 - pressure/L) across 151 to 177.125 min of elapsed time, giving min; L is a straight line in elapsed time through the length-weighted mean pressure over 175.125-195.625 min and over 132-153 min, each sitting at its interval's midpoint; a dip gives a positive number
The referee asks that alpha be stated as 1.46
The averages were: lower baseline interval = 127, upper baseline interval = 108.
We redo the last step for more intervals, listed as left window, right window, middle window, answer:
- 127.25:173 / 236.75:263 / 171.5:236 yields 4.4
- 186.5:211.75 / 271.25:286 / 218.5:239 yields -2.3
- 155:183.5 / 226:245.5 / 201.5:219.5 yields 2.7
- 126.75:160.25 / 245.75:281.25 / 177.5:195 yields 1.0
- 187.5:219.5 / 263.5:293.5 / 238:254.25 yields -2.4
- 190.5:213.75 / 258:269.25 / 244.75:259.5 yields -1.3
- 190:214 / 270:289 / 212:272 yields -4.1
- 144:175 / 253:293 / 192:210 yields 0.5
